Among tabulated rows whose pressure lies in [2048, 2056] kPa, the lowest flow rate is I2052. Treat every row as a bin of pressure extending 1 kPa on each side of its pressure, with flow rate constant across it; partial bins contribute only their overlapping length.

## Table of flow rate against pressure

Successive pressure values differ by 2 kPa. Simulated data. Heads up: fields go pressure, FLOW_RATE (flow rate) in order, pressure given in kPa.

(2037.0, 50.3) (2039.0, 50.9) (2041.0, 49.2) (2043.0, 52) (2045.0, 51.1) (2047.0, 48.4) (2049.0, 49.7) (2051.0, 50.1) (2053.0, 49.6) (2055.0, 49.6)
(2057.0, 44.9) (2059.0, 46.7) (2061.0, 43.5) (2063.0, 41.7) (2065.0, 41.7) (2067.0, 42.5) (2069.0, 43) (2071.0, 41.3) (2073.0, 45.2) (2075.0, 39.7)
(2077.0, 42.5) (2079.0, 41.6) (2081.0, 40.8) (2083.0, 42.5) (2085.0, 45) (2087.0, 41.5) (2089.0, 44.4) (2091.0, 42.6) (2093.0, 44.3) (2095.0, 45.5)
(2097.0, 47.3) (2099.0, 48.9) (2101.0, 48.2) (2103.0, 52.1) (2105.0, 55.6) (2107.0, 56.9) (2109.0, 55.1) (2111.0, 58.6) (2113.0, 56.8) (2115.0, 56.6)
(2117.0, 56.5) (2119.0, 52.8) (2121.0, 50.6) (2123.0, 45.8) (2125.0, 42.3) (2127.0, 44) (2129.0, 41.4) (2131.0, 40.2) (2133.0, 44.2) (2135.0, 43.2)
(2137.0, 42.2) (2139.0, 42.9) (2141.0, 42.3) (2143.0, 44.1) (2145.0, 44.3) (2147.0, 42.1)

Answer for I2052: 49.6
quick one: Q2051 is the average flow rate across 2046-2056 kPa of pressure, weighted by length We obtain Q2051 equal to 49.5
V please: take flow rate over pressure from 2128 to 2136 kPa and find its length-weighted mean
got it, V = 42.2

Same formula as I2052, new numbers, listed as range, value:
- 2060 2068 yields 41.7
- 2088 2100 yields 42.6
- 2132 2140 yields 42.2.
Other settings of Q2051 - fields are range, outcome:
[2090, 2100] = 45.7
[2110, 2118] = 57.1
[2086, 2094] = 43.2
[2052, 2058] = 48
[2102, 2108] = 54.9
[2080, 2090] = 42.8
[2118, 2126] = 47.9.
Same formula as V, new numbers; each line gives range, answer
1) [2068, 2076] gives 42.3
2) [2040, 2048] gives 50.2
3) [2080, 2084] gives 41.6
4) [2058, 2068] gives 43.2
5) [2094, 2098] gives 46.4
